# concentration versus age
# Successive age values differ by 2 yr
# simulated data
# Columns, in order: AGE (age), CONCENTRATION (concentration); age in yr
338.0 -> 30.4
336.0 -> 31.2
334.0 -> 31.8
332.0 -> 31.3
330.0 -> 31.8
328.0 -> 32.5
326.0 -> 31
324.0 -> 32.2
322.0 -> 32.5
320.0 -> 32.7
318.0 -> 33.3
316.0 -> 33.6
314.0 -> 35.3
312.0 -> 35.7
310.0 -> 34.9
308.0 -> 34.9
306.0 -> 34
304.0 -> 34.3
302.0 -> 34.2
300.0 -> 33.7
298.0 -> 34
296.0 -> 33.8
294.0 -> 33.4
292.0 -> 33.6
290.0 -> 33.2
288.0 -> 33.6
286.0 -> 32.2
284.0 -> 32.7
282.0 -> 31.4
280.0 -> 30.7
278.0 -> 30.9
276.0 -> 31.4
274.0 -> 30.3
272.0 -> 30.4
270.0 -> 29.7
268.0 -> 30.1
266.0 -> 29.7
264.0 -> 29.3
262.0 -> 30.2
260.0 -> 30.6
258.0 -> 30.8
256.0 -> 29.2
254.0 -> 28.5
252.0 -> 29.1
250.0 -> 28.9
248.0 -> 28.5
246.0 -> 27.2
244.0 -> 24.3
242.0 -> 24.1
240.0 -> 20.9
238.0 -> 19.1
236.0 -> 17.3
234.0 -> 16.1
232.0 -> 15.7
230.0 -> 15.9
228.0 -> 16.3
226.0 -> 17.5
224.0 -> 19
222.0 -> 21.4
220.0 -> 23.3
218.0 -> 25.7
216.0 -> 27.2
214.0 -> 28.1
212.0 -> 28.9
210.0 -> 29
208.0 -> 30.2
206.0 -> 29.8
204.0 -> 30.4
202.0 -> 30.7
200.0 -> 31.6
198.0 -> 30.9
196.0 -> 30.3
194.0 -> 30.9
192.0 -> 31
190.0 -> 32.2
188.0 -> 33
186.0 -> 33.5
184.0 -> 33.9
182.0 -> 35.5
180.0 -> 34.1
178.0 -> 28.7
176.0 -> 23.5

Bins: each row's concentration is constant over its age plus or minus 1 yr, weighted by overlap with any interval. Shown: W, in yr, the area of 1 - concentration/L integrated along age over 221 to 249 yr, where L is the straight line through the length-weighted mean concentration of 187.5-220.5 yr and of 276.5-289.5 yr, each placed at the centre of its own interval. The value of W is 9.5 yr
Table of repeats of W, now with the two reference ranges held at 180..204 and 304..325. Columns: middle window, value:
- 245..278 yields 3.5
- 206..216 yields 1.1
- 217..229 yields 4.4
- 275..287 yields 0.7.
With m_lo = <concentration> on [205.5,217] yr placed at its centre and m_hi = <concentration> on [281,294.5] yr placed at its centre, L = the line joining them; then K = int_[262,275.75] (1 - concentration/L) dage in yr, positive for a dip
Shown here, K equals 0.8 yr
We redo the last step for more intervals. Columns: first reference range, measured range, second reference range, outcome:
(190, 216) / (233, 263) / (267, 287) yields 4.9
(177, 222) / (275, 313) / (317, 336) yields -2.0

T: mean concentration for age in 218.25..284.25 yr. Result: 25.7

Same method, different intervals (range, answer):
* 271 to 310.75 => 32.9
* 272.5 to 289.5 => 31.7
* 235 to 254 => 24.6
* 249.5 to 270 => 29.7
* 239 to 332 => 31.3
